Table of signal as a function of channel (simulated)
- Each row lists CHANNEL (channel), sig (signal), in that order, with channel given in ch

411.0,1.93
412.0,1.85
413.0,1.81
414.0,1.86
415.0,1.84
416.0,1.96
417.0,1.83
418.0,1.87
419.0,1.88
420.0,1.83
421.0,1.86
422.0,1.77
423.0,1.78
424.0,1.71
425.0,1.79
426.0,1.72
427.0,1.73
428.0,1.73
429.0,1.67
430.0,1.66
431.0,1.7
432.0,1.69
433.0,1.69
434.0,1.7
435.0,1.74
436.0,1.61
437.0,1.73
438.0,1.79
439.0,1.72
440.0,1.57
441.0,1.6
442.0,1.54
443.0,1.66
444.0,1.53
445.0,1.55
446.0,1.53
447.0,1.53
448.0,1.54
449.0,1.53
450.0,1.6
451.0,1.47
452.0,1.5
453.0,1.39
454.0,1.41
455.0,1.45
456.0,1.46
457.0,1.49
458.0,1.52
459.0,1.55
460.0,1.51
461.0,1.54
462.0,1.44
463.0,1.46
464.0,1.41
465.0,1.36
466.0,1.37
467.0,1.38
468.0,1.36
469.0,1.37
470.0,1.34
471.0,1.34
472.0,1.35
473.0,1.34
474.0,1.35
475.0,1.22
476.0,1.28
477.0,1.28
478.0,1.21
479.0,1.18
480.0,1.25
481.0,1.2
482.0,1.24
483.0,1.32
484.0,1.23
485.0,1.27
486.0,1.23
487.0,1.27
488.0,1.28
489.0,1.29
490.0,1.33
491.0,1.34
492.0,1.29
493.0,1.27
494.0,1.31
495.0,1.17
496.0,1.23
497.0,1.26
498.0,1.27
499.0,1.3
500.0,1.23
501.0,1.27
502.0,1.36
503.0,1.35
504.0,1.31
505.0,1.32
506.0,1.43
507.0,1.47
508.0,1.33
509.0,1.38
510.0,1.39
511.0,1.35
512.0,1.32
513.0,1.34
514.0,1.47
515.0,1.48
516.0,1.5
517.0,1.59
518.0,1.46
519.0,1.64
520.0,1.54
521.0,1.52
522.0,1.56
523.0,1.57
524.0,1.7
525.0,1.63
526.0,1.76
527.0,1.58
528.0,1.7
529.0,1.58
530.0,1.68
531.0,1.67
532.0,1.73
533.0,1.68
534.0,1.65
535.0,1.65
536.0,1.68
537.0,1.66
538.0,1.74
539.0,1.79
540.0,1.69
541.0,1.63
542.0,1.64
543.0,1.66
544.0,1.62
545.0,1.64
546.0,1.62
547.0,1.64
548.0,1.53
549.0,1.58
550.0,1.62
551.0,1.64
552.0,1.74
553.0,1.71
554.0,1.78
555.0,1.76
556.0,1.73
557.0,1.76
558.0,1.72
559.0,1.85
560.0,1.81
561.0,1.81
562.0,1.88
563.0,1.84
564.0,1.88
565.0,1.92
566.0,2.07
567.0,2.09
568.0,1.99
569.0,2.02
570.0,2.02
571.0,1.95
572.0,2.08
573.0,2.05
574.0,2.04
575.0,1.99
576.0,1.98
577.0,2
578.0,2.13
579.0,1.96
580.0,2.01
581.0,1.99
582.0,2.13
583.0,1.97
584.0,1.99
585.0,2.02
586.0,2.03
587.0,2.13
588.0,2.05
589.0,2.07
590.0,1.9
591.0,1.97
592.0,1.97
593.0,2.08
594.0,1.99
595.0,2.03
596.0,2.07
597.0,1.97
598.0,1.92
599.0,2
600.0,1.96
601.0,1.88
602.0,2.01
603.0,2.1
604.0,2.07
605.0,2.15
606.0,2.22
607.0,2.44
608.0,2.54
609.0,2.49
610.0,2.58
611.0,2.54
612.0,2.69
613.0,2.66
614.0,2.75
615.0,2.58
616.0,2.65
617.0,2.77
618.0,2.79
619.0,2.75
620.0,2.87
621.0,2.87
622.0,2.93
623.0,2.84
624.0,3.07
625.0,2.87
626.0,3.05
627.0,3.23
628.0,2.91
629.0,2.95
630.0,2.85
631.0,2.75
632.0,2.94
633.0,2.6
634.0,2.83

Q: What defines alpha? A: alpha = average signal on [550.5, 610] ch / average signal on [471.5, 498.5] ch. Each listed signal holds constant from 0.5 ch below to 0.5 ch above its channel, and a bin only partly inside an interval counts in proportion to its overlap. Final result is 1.6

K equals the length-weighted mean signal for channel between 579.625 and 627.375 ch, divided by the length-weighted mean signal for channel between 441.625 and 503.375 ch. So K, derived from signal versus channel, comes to 1.71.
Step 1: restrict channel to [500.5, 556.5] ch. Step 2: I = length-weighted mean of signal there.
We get 1.57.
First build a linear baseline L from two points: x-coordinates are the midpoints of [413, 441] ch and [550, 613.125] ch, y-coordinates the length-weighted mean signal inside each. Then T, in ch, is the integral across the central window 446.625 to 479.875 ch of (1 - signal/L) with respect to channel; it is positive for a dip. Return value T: 7.48 ch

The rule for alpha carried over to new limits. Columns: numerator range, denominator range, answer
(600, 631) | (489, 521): 1.92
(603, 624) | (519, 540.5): 1.58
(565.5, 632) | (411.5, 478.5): 1.47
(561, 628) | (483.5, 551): 1.52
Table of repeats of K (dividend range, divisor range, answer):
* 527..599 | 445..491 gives 1.34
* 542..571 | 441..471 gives 1.21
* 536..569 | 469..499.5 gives 1.37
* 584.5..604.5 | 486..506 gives 1.56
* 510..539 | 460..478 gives 1.16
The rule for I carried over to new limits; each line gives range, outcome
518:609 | 1.86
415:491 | 1.52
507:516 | 1.39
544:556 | 1.66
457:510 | 1.33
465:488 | 1.29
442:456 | 1.51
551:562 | 1.77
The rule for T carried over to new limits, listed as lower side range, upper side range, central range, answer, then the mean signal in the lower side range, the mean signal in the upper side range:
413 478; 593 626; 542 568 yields 4.8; 1.58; 2.44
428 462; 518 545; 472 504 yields 6.8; 1.58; 1.65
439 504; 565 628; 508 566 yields 6.4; 1.38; 2.28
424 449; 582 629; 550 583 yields 4.5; 1.65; 2.38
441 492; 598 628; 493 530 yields 6.7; 1.39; 2.56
